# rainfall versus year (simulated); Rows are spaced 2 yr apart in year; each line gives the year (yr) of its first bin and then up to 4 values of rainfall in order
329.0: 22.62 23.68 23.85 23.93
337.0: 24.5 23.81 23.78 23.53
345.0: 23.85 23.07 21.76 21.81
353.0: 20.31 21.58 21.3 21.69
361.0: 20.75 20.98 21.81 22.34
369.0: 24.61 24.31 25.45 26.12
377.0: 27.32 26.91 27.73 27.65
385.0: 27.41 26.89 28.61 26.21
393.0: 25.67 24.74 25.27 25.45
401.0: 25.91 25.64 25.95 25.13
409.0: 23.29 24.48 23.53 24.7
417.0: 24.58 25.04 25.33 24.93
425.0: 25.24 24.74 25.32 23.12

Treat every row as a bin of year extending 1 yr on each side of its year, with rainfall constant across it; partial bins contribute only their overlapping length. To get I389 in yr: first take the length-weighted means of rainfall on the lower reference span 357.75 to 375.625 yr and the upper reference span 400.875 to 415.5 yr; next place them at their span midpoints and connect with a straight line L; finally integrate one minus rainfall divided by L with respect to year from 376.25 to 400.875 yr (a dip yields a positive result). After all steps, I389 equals -2.8 yr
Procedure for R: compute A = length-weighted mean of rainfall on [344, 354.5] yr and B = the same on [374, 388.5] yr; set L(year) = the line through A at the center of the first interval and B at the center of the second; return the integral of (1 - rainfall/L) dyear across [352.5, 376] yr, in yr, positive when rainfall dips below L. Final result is 1.8 yr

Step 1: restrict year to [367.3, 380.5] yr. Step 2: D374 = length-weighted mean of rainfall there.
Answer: 25.7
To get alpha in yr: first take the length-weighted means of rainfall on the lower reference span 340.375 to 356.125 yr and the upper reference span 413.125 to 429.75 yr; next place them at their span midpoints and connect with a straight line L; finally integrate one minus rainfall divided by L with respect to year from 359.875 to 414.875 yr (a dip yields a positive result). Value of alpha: -3.3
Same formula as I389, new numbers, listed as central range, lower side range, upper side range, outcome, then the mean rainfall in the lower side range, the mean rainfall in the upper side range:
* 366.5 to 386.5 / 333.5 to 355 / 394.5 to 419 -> -1.77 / 23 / 24.9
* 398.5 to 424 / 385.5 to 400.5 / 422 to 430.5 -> 0.58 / 26.2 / 24.9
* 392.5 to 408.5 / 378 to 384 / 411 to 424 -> 0.34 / 27.4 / 24.7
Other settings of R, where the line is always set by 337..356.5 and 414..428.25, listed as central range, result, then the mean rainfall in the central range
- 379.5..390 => -1.67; 27.6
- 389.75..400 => -0.60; 25.5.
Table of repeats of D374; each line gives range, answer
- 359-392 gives 25.2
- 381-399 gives 26.6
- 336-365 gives 22.3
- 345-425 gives 24.5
